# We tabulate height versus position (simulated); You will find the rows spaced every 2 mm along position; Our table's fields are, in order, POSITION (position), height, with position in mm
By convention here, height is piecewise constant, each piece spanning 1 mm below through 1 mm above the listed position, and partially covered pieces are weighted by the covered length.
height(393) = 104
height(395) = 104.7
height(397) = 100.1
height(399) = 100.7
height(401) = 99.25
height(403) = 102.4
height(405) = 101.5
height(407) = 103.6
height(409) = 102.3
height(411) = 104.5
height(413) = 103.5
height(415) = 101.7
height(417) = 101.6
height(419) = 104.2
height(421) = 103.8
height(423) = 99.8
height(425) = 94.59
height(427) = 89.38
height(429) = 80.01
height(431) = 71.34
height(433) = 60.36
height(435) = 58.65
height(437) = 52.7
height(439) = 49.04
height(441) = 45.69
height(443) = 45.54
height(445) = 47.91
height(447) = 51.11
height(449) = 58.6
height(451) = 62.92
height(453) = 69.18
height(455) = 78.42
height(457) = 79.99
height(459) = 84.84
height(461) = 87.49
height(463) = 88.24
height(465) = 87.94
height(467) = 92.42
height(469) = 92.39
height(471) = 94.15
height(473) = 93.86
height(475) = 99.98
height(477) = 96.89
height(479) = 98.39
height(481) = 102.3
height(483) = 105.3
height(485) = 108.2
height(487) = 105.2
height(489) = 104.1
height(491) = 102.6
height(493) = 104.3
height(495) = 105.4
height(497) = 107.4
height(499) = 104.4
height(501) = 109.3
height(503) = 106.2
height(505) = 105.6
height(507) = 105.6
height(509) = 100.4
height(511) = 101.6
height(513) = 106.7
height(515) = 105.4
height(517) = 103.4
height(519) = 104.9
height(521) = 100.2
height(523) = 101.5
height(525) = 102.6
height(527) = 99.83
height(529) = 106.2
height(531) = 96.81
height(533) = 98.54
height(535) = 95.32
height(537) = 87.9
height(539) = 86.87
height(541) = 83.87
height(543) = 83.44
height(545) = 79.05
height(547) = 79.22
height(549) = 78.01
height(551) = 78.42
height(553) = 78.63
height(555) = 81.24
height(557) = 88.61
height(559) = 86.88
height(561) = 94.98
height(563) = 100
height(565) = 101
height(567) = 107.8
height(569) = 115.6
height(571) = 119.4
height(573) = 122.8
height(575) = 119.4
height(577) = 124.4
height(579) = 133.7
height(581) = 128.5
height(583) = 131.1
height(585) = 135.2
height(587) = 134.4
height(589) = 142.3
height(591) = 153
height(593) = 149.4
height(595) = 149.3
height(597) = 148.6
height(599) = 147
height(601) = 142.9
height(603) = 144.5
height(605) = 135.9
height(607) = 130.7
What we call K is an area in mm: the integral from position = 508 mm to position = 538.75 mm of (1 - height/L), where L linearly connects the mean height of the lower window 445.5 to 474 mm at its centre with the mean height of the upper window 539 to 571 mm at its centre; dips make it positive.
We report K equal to -4.95 mm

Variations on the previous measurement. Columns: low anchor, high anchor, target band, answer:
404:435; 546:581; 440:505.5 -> 5.5 mm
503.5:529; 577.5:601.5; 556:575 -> 3.5 mm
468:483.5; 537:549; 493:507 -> -2.1 mm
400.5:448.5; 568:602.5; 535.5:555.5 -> 6.5 mm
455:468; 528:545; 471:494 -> -3.6 mm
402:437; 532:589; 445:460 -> 4.2 mm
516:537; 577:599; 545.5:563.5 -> 5.2 mm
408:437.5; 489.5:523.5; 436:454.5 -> 7.7 mm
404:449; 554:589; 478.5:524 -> -3.2 mm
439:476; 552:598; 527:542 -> 1.4 mm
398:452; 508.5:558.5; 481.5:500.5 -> -3.6 mm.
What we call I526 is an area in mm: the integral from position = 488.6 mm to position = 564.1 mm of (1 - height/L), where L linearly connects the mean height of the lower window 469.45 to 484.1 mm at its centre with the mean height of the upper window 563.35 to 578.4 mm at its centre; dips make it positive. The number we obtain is 7.5 mm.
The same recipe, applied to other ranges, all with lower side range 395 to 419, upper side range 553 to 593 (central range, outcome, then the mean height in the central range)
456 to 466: 2.0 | 85.7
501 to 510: 0.5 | 105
